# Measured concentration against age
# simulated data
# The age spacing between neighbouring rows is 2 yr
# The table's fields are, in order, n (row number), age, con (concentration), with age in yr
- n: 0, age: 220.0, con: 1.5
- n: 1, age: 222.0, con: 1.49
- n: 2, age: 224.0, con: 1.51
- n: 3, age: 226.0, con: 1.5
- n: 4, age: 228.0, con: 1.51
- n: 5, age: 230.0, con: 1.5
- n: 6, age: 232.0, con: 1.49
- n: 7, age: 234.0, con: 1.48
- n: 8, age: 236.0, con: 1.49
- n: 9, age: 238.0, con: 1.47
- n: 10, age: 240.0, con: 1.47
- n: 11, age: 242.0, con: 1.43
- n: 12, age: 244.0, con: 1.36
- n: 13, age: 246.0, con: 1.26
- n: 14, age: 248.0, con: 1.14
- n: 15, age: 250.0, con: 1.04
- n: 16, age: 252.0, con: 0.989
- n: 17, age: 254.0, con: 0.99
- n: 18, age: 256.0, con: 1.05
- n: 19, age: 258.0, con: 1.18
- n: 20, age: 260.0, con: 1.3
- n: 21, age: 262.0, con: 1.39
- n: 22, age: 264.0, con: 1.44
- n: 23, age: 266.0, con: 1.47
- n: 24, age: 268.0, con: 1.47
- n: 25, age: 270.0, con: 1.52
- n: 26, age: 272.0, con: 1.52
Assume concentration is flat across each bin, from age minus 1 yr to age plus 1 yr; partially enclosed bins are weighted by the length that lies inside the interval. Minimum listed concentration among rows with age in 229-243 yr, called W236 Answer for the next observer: 1.43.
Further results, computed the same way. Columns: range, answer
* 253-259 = 0.99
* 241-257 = 0.989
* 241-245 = 1.36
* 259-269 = 1.3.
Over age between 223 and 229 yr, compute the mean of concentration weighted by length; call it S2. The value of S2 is 1.51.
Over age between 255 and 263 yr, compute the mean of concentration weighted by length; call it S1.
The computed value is 1.23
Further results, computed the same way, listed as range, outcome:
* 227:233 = 1.5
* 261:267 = 1.43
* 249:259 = 1.05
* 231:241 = 1.48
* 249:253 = 1.01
